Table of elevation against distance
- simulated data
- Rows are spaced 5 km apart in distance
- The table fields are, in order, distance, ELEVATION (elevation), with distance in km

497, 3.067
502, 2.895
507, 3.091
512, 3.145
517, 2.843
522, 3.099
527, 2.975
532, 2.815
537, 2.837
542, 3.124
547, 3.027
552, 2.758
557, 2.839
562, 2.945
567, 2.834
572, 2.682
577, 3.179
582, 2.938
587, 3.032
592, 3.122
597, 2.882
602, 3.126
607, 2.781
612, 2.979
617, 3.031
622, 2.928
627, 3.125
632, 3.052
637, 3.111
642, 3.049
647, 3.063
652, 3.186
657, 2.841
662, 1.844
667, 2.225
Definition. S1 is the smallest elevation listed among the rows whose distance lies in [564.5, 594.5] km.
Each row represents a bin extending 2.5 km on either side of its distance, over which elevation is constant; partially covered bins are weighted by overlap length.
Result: 2.682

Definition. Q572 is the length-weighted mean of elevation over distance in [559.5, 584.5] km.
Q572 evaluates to 2.92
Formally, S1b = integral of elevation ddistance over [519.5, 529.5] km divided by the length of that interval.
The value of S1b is 3.04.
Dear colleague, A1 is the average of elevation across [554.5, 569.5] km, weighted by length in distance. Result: 2.87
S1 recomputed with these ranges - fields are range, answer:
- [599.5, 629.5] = 2.781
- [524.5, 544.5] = 2.815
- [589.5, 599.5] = 2.882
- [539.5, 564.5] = 2.758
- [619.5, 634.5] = 2.928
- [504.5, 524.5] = 2.843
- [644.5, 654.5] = 3.063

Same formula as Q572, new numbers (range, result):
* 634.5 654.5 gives 3.1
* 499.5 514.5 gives 3.04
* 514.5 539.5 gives 2.91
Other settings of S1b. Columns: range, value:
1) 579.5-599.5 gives 2.99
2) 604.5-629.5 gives 2.97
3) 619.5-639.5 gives 3.05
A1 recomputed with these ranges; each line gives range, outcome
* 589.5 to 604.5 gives 3.04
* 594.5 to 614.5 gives 2.94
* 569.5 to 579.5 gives 2.93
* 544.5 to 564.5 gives 2.89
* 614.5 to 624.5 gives 2.98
